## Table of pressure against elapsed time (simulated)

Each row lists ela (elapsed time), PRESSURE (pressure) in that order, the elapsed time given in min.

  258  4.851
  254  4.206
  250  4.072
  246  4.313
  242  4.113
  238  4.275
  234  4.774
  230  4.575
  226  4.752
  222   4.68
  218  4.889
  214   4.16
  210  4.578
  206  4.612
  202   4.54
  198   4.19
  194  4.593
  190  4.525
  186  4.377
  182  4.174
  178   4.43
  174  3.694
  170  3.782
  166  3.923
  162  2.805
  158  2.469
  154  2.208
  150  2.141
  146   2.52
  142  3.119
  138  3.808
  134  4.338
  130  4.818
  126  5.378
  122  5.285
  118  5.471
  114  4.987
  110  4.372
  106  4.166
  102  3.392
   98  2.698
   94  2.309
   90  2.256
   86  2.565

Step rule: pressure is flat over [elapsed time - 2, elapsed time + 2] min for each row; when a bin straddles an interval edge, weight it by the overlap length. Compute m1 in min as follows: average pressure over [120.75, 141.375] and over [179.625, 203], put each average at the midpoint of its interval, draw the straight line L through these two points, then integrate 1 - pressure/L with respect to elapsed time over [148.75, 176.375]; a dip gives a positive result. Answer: 8.9 min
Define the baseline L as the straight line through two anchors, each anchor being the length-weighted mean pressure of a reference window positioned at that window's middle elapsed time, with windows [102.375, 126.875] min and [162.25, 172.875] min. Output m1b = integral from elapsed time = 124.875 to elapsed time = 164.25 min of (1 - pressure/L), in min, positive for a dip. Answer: 8.41 min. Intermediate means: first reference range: 4.82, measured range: 3.32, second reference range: 3.67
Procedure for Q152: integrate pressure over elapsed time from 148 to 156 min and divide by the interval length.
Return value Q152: 2.17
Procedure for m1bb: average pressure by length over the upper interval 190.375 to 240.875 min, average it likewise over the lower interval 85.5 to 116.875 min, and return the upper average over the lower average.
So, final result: 1.3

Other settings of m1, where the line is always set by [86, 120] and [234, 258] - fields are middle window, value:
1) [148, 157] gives 3.87 min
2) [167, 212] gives -2.99 min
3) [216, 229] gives -1.76 min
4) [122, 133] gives -3.85 min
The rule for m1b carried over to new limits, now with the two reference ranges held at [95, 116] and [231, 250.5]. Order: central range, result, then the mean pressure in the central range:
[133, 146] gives 1.47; 3.52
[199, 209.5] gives -0.83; 4.54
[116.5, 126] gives -3.57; 5.37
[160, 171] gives 1.59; 3.48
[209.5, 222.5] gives -0.96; 4.56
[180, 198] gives -1.04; 4.39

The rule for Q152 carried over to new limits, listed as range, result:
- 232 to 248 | 4.37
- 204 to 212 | 4.6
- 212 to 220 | 4.52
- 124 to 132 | 5.1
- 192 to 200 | 4.39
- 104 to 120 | 4.75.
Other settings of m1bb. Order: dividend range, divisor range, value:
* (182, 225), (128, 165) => 1.43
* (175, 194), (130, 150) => 1.26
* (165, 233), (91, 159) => 1.18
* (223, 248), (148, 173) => 1.53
